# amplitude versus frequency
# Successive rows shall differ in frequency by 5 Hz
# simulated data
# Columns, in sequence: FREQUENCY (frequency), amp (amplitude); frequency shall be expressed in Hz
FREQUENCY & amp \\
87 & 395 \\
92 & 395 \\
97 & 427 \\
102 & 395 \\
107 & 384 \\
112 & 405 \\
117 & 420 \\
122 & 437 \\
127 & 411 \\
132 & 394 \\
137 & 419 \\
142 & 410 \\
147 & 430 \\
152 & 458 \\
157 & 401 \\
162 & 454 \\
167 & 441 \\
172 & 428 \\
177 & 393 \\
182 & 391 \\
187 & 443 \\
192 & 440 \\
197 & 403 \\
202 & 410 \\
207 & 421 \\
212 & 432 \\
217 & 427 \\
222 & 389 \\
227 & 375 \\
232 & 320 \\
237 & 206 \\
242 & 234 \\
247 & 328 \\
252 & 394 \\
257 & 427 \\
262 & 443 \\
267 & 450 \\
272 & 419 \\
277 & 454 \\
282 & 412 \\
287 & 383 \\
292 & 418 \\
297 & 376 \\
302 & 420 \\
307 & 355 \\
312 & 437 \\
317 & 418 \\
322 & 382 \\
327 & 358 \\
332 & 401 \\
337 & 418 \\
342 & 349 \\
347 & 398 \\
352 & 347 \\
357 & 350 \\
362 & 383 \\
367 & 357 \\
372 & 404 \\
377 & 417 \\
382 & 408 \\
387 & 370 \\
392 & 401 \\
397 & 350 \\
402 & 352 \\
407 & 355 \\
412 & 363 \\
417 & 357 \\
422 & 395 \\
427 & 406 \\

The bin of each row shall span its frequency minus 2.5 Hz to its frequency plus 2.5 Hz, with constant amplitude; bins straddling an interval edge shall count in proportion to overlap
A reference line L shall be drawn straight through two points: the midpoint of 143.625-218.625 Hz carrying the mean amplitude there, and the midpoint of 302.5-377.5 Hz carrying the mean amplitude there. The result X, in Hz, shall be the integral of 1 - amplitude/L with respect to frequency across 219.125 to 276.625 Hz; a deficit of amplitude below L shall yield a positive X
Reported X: 5.8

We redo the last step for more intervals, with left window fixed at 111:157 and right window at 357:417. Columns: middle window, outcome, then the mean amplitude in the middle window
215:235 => 1.59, 372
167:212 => -0.89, 418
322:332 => 0.30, 375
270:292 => -1.26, 417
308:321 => -0.84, 414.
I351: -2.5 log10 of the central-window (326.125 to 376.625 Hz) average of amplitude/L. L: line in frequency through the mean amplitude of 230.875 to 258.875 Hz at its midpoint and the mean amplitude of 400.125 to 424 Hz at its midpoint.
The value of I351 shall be -0.10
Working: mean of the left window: 316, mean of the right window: 364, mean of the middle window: 379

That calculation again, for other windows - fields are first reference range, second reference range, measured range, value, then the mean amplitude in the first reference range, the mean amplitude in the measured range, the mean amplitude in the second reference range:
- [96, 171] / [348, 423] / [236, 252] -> 0.38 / 419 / 282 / 374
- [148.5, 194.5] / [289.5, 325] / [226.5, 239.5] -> 0.39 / 428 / 289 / 400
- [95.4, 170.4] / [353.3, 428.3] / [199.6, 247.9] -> 0.14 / 419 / 355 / 377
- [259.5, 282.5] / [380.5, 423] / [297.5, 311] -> 0.08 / 438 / 391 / 371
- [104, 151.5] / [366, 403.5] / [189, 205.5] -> -0.03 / 414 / 419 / 384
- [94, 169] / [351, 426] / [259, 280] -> -0.12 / 419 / 440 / 375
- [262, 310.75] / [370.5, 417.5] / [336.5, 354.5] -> 0.06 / 412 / 374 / 378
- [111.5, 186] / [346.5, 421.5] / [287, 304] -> -0.03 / 420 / 401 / 374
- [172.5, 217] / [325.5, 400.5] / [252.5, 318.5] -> -0.05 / 418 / 416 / 381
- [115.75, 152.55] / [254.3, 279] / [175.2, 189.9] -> 0.04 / 421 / 411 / 438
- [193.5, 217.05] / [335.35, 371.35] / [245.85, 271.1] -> -0.03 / 419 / 413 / 372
